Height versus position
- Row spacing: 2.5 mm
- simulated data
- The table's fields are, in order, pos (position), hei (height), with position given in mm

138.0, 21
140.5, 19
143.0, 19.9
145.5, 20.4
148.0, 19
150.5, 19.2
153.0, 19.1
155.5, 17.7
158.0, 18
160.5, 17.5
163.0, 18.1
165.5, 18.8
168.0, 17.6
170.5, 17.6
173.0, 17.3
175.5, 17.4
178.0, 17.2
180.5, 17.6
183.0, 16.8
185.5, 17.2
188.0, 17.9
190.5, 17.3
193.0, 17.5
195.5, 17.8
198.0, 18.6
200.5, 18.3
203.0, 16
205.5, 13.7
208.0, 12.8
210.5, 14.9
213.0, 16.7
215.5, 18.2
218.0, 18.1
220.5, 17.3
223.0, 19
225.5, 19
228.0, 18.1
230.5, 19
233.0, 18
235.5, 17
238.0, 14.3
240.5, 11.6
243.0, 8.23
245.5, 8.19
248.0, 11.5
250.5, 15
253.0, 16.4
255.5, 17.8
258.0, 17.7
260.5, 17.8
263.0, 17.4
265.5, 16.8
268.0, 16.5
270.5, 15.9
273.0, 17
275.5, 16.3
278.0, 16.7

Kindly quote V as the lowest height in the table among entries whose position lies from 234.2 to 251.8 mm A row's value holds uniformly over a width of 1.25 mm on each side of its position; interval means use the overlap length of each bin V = 8.19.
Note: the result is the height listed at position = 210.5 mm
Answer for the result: 14.9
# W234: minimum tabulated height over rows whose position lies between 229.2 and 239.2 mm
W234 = 14.3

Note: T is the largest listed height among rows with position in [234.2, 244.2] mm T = 17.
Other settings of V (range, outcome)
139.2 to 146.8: 19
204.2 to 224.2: 12.8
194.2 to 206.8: 13.7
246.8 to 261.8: 11.5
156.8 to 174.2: 17.3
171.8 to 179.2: 17.2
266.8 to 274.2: 15.9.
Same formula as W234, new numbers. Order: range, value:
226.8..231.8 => 18.1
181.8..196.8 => 16.8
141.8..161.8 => 17.5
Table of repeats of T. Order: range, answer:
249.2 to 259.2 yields 17.8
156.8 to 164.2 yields 18.1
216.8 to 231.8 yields 19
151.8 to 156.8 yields 19.1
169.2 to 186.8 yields 17.6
